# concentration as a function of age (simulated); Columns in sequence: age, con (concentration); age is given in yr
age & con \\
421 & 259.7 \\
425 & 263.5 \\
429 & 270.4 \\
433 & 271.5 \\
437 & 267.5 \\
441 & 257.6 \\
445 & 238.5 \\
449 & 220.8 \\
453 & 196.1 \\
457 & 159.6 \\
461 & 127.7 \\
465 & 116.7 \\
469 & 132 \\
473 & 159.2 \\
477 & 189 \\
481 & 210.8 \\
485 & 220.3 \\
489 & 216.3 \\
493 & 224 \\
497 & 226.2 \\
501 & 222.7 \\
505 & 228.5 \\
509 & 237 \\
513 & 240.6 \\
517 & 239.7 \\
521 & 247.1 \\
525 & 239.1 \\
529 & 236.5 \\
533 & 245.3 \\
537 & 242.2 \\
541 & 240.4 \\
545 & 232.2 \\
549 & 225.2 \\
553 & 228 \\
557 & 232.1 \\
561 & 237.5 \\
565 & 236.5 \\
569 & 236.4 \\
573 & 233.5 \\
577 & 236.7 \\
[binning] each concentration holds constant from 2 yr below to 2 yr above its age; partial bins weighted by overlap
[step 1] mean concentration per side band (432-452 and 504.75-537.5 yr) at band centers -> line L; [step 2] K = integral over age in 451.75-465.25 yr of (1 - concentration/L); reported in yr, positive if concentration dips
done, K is 5.2 yr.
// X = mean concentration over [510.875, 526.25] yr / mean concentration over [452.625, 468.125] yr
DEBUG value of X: 1.68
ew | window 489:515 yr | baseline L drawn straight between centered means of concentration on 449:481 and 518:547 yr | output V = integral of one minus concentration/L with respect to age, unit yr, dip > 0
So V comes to -3.05 yr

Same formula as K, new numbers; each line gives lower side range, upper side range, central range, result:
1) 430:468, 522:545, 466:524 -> 3.3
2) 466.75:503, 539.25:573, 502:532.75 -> -3.3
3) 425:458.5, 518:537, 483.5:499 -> 1.2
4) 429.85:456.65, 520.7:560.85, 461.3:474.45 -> 5.7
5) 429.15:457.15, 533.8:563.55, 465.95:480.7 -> 4.6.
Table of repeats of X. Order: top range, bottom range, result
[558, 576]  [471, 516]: 1.09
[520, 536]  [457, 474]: 1.78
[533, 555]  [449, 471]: 1.53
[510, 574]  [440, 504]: 1.22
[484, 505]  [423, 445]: 0.84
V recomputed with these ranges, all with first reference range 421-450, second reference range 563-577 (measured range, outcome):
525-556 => 0.6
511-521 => 0.1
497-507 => 0.8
